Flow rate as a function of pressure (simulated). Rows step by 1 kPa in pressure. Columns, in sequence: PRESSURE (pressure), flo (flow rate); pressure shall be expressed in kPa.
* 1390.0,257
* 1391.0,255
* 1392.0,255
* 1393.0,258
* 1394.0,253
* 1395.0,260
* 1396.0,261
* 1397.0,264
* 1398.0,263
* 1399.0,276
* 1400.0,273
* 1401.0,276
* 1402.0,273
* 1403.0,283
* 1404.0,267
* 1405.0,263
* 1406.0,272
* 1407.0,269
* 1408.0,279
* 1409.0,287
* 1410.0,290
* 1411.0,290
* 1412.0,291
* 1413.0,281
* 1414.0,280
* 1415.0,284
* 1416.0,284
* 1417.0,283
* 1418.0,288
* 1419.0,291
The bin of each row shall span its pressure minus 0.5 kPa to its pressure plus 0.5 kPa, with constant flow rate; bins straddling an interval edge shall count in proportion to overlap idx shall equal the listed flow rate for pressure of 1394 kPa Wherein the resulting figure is 253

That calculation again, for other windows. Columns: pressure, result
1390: 257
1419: 291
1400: 273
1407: 269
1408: 279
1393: 258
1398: 263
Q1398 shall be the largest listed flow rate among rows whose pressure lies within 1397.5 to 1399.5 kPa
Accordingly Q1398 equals 276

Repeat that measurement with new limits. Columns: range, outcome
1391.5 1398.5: 264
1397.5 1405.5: 283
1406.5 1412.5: 291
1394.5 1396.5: 261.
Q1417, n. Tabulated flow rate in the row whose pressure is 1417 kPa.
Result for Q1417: 283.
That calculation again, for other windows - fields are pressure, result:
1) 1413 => 281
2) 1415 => 284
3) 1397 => 264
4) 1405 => 263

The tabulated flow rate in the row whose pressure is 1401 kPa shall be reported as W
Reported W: 276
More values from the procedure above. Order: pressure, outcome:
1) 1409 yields 287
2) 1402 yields 273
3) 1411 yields 290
